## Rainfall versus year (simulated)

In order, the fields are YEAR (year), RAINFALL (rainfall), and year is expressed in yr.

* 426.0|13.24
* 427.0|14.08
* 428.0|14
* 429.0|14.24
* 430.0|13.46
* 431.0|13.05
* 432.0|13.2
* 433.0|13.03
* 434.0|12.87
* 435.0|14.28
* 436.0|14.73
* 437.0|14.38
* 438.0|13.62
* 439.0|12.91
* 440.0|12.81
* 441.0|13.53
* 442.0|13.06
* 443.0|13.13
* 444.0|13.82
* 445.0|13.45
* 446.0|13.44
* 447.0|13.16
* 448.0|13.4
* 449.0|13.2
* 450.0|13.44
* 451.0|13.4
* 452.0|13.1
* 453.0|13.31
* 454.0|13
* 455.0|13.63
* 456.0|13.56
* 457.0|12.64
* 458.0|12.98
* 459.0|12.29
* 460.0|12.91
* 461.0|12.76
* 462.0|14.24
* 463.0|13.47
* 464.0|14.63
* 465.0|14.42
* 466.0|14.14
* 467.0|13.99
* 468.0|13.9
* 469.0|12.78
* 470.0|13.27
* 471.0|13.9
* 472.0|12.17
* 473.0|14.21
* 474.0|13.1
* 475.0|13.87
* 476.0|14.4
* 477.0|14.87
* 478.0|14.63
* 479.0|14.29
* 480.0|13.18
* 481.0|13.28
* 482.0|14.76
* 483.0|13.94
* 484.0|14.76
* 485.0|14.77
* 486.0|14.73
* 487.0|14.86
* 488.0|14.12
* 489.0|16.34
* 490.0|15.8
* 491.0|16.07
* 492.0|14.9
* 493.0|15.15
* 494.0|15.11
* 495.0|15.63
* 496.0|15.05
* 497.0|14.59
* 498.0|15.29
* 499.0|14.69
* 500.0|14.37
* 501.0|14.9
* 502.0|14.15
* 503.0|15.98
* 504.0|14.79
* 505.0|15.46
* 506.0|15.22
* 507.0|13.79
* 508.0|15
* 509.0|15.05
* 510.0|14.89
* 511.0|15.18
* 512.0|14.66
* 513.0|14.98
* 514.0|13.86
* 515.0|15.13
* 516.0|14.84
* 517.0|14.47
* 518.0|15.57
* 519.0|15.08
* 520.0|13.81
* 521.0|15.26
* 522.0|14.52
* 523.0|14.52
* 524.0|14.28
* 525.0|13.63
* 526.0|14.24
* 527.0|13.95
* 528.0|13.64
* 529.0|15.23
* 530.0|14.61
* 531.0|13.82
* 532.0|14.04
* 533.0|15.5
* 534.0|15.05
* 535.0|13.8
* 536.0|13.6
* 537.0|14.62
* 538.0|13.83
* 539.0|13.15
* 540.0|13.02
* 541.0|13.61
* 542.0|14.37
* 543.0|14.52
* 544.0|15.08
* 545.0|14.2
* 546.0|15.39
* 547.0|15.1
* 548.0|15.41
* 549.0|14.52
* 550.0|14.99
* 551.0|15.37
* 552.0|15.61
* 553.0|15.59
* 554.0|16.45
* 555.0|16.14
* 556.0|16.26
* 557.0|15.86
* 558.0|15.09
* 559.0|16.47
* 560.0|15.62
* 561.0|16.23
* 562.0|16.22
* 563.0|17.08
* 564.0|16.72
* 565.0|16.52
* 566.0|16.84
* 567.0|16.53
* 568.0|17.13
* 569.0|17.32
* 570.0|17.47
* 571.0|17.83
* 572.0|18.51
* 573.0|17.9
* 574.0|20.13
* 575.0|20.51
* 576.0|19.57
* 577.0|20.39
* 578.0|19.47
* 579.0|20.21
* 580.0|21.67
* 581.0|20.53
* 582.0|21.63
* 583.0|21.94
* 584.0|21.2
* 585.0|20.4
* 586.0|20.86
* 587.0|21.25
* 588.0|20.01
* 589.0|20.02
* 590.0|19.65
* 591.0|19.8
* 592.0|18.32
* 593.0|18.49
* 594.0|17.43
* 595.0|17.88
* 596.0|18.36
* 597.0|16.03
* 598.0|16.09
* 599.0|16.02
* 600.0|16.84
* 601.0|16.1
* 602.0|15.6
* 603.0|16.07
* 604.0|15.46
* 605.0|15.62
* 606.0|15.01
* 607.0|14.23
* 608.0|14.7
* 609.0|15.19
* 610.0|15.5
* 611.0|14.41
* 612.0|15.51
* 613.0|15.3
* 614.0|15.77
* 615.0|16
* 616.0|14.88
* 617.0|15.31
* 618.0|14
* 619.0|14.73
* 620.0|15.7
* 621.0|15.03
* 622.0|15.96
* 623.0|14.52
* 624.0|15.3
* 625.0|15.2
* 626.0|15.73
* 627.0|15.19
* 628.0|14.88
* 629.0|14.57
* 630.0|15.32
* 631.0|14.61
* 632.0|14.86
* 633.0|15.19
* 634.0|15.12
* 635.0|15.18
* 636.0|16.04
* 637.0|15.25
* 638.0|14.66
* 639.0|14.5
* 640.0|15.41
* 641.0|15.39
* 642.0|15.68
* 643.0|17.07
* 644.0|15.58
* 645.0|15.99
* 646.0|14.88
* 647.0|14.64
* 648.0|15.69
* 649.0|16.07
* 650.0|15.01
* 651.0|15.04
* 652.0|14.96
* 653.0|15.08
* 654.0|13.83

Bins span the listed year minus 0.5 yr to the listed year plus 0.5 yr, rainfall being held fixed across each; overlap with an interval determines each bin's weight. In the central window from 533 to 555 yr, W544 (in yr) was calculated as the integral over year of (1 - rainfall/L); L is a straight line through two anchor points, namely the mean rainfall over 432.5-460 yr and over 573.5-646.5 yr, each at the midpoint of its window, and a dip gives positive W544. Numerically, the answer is 1.0 yr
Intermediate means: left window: 13.3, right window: 16.8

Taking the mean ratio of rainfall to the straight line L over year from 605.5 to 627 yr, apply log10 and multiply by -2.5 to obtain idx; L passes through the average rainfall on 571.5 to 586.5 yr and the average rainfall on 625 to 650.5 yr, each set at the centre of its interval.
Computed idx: 0.133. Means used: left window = 20.3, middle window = 15.1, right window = 15.3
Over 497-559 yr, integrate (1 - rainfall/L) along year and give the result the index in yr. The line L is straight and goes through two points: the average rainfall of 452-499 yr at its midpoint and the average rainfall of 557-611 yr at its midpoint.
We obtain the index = 4.5 yr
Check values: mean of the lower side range 14.1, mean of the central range 14.8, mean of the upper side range 17.8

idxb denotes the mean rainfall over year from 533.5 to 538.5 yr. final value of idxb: 14.2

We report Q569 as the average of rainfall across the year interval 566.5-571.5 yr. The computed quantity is 17.3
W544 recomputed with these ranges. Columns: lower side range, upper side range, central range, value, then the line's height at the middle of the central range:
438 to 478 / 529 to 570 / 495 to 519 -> -0.7 yr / 14.4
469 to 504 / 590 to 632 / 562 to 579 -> -3.0 yr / 15.4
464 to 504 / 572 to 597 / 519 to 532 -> 1.8 yr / 16.7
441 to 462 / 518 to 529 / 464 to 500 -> -1.9 yr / 13.7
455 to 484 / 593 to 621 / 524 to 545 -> 0.7 yr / 14.7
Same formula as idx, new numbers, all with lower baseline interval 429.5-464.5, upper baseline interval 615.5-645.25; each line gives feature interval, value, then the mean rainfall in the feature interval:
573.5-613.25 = -0.22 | 18.1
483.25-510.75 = -0.09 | 15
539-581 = -0.15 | 16.7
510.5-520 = -0.06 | 14.8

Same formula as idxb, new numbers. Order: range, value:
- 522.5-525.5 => 14.1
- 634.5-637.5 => 15.5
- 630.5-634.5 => 14.9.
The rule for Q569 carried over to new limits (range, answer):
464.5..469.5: 13.8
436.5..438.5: 14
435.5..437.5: 14.6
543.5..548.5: 15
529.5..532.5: 14.2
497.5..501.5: 14.8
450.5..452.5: 13.2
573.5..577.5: 20.1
